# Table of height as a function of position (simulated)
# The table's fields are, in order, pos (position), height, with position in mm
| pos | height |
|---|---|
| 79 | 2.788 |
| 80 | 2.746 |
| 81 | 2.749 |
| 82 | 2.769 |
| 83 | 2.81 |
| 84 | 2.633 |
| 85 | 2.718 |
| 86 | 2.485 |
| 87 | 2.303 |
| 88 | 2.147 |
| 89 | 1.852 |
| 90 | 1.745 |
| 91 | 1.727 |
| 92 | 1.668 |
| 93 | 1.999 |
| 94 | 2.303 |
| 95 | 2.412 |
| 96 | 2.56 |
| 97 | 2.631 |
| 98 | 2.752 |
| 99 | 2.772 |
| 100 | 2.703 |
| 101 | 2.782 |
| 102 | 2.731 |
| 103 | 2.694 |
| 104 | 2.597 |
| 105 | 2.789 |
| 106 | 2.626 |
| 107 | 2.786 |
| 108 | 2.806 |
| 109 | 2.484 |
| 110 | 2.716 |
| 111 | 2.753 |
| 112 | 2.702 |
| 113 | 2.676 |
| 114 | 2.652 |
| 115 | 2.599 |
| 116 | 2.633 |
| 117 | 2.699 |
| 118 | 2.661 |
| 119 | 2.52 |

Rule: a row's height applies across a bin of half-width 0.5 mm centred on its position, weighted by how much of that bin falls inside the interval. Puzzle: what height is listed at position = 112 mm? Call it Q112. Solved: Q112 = 2.702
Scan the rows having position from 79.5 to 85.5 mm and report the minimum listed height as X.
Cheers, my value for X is 2.633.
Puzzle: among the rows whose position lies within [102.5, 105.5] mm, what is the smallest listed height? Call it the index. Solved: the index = 2.597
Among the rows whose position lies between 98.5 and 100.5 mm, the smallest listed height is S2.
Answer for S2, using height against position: 2.703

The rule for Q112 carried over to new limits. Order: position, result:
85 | 2.718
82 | 2.769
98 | 2.752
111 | 2.753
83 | 2.81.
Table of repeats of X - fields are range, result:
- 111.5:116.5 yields 2.599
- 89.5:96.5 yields 1.668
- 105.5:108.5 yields 2.626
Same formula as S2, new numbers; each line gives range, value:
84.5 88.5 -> 2.147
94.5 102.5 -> 2.412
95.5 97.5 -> 2.56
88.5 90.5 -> 1.745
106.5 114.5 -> 2.484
